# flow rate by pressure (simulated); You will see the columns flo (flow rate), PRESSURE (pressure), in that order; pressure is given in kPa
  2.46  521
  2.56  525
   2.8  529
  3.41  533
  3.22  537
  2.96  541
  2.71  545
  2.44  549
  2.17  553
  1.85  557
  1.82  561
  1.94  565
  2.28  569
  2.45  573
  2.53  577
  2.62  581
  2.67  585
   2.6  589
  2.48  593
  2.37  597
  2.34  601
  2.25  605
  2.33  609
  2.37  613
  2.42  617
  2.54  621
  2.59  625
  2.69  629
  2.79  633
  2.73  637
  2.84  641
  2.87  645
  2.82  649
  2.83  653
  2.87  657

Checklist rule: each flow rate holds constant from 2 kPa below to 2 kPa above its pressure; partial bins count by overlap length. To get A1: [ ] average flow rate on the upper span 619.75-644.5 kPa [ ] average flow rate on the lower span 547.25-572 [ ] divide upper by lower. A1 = 1.3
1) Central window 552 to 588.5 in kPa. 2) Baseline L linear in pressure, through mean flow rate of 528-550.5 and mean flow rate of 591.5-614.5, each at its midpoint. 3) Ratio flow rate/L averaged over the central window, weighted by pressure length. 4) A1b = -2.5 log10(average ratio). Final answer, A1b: 0.161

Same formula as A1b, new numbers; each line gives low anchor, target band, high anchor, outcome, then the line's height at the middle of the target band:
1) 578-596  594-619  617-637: 0.11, 2.61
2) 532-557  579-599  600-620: -0.03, 2.47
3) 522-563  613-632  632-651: 0.09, 2.77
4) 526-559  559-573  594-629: 0.24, 2.6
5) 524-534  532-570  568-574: 0.08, 2.62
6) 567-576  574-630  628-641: 0.03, 2.56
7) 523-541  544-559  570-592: 0.24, 2.82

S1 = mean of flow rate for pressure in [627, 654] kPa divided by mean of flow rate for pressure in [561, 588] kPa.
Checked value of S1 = 1.18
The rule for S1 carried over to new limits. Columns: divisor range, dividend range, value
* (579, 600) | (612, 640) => 1.03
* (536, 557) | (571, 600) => 0.97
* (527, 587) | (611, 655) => 1.06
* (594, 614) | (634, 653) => 1.20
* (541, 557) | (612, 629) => 1.03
